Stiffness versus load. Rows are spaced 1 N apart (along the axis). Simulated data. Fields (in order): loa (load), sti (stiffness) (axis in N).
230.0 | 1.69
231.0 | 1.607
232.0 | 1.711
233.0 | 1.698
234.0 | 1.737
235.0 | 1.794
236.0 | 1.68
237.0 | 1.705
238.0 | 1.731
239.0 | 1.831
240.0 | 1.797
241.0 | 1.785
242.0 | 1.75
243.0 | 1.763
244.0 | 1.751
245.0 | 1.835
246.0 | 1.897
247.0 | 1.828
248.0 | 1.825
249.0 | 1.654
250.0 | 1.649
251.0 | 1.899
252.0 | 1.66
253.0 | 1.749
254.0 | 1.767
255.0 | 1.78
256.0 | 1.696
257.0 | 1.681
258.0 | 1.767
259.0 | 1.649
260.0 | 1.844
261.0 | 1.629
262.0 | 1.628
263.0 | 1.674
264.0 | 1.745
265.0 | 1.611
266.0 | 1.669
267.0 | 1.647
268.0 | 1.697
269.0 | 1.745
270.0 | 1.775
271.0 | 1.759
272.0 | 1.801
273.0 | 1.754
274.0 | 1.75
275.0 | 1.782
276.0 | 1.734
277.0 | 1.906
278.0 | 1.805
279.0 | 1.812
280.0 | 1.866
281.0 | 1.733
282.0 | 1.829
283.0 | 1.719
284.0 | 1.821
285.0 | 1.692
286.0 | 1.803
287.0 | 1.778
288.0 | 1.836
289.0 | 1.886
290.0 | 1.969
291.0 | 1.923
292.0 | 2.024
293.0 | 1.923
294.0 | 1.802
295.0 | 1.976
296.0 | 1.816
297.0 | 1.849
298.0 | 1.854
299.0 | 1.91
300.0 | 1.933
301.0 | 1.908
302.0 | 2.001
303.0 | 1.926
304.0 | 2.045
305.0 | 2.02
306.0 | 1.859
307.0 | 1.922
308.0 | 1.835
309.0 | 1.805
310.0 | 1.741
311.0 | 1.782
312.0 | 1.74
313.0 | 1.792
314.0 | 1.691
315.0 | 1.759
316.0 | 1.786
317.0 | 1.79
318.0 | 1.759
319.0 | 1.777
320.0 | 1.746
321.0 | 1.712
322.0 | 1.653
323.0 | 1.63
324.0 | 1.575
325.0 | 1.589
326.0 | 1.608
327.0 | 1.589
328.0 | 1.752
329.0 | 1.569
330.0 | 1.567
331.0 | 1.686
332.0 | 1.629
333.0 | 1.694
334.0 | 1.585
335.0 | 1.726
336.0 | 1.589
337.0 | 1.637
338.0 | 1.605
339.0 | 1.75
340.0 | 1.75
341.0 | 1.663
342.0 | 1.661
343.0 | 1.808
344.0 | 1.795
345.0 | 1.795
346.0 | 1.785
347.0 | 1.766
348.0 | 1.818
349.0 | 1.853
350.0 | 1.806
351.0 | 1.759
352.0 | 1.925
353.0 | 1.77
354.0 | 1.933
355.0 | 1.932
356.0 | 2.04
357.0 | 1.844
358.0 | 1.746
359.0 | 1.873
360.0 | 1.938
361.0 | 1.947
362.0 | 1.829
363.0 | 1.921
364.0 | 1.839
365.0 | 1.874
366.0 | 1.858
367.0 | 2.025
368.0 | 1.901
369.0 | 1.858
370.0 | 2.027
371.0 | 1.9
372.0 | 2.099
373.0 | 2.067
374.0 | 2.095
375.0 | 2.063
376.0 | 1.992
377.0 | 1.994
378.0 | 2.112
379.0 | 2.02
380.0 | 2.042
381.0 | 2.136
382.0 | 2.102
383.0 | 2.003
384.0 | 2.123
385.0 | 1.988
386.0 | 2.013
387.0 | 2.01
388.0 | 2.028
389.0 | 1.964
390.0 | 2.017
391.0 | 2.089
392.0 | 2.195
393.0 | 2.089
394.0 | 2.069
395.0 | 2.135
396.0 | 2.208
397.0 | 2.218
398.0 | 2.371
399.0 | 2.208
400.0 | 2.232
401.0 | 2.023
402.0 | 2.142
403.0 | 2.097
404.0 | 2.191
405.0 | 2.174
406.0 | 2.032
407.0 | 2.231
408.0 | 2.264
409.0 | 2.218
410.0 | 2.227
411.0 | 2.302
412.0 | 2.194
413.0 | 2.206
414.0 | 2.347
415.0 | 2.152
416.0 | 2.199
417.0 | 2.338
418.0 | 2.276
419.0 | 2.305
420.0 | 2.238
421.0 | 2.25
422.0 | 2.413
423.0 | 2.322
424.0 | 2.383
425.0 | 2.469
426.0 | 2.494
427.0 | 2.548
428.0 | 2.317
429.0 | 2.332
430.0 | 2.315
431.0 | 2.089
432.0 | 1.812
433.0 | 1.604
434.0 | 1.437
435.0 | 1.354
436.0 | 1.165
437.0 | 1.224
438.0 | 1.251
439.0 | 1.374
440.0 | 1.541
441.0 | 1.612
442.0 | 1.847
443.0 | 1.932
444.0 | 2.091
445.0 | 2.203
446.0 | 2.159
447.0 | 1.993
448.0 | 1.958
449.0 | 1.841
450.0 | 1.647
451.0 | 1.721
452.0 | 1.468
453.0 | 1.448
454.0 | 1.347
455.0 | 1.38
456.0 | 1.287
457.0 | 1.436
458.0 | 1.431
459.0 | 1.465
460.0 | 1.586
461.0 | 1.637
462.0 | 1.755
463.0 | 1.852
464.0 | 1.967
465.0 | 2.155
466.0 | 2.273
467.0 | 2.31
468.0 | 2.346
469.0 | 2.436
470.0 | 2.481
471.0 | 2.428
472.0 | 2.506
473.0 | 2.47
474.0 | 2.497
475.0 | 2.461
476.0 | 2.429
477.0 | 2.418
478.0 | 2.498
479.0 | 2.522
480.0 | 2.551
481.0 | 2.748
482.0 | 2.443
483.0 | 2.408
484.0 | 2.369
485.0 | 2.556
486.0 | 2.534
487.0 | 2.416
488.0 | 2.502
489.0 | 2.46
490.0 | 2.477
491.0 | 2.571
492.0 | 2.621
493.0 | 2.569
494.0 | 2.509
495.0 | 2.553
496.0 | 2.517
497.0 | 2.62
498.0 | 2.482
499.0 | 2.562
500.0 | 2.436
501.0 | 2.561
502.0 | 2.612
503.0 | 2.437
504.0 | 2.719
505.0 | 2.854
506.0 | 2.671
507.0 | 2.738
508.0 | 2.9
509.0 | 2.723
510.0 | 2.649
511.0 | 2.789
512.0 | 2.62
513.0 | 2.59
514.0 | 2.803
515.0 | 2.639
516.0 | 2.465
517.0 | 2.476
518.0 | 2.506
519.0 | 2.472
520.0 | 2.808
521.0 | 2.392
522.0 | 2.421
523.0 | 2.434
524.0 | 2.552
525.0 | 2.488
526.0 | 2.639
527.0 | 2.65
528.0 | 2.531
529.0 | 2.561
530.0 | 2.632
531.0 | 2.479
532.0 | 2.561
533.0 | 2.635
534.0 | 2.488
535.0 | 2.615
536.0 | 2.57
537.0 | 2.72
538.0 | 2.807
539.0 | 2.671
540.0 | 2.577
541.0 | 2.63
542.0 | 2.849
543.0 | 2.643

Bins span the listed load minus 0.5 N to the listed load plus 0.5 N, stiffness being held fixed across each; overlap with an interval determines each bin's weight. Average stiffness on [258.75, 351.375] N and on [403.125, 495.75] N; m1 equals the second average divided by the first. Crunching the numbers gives 1.19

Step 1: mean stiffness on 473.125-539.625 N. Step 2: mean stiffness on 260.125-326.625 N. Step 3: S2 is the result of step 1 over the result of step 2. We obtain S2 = 1.4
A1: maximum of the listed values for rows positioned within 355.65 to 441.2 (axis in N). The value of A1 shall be 2.548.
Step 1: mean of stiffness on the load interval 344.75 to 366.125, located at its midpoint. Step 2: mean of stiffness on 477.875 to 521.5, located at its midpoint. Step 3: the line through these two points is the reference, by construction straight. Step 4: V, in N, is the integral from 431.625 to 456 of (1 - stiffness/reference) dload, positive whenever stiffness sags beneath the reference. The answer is 7.0 N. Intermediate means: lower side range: 1.86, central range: 1.63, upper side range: 2.58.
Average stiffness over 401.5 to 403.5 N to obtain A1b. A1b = 2.12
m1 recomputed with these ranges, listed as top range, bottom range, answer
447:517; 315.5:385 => 1.26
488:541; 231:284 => 1.48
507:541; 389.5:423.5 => 1.18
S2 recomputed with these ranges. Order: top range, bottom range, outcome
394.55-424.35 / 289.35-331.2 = 1.24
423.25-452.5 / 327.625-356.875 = 1.07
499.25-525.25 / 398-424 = 1.17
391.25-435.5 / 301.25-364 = 1.23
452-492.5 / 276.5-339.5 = 1.22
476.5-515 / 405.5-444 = 1.26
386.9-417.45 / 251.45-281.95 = 1.25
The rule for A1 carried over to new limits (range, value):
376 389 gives 2.136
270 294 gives 2.024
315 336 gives 1.79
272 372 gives 2.099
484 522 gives 2.9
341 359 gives 2.04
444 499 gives 2.748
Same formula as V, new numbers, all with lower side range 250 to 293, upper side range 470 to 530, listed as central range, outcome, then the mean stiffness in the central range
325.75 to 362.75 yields 4.8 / 1.76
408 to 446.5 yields 4.3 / 2.04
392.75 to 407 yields 0.3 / 2.16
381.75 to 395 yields 0.7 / 2.06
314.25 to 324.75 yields 1.2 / 1.71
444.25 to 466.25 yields 6.2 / 1.73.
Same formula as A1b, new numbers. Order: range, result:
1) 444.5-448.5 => 2.08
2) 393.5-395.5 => 2.1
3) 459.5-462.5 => 1.66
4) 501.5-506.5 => 2.66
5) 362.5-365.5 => 1.88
